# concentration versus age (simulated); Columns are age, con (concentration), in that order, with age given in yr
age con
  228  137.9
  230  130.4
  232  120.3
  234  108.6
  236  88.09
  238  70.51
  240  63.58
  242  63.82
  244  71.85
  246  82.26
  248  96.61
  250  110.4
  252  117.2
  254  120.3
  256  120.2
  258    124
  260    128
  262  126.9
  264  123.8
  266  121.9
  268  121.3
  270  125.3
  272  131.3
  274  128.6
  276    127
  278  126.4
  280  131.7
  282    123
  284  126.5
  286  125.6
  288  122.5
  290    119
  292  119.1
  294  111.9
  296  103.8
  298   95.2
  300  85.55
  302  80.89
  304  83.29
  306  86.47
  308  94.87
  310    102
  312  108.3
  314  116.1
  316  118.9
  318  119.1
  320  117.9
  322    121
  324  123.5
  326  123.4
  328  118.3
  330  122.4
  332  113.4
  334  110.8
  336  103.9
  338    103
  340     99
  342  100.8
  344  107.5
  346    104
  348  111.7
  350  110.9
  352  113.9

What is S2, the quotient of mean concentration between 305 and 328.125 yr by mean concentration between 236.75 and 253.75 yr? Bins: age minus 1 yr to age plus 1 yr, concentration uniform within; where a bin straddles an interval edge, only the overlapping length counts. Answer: 1.30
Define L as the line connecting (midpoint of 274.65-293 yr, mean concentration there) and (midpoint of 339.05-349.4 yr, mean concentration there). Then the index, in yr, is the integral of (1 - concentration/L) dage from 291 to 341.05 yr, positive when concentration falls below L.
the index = 2.8 yr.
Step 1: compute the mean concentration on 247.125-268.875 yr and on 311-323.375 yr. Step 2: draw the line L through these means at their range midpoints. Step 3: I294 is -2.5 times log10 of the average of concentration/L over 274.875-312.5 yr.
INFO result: 0.08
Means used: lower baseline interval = 119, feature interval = 109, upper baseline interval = 117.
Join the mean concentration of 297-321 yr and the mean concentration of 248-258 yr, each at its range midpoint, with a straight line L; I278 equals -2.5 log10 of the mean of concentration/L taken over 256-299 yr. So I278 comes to -0.12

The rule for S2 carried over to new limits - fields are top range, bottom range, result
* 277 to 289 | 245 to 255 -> 1.20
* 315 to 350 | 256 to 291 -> 0.90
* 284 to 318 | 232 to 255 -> 1.15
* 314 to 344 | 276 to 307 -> 1.04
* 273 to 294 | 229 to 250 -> 1.37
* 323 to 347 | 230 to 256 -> 1.16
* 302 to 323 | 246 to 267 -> 0.90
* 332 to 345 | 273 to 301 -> 0.89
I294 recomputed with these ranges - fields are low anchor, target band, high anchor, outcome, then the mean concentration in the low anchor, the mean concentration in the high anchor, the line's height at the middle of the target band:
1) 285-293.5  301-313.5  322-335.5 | 0.27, 121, 118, 120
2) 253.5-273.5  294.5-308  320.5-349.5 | 0.29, 125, 112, 118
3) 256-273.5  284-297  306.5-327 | 0.02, 125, 114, 120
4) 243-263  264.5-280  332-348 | -0.16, 110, 105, 109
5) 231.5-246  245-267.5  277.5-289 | -0.16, 82.5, 126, 99.6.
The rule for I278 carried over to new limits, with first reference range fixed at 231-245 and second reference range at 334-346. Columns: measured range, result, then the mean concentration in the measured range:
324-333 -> -0.18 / 120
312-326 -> -0.19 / 119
